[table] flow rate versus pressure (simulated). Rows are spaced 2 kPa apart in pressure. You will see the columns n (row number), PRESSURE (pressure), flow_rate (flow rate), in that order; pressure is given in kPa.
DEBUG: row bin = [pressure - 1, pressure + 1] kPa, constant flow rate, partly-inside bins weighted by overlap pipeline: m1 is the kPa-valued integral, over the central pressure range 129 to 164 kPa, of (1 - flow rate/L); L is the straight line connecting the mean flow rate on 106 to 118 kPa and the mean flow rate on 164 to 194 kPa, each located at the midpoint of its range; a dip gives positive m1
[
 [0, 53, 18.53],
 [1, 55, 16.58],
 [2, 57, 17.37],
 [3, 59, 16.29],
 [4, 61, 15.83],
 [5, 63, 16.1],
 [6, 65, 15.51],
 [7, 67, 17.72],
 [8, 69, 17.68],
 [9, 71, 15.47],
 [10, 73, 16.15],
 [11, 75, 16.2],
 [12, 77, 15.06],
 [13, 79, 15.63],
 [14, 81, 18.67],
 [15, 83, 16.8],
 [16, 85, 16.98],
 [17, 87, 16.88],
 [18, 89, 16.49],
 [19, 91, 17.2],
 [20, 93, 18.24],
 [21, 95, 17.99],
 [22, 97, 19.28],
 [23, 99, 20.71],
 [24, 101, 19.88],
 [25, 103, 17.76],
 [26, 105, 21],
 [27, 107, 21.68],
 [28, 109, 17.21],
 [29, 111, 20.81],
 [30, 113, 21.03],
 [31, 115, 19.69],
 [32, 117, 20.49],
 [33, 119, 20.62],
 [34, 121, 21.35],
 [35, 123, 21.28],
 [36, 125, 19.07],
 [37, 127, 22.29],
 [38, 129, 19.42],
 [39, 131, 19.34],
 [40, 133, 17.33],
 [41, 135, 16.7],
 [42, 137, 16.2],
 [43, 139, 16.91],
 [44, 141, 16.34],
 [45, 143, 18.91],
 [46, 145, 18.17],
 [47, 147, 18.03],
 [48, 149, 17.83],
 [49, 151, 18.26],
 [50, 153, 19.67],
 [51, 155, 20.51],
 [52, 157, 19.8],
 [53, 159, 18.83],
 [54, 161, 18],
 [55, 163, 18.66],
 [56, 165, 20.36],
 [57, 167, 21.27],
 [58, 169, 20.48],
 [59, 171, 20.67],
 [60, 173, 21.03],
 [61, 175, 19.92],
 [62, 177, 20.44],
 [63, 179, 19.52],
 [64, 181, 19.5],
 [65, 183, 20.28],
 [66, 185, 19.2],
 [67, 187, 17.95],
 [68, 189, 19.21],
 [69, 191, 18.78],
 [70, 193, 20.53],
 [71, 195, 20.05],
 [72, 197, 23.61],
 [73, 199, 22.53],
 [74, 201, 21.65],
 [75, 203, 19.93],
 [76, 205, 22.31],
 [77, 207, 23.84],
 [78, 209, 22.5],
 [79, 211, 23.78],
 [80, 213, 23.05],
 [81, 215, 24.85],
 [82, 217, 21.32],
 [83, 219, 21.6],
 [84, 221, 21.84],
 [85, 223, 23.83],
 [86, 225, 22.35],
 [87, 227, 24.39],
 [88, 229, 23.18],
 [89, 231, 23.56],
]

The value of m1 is 3.1 kPa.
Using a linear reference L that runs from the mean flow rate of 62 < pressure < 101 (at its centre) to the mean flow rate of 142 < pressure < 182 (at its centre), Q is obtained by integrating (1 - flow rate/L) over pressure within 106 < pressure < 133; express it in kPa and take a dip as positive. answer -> -2.9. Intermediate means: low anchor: 17.2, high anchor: 19.5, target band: 20.2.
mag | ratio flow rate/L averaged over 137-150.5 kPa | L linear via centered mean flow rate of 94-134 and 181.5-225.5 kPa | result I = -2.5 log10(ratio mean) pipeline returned 0.163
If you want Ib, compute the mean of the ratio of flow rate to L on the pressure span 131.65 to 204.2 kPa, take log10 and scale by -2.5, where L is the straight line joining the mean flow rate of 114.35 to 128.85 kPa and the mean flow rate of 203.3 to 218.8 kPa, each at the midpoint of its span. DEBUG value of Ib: 0.13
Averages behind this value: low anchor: 20.6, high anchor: 22.9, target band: 19.4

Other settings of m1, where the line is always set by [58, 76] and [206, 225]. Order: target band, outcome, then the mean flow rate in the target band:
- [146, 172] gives 1.3 kPa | 19.4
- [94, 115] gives -2.0 kPa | 19.7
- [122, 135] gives -0.3 kPa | 19.6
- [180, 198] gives 1.5 kPa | 19.9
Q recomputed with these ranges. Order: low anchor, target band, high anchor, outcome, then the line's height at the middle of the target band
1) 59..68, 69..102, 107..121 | 1.19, 18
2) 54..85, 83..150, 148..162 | -3.79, 17.9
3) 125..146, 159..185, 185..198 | -0.79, 19.3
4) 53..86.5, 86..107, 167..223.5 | -1.34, 17.6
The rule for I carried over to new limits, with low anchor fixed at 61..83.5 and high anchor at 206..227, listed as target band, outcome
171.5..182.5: 0.06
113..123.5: -0.12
